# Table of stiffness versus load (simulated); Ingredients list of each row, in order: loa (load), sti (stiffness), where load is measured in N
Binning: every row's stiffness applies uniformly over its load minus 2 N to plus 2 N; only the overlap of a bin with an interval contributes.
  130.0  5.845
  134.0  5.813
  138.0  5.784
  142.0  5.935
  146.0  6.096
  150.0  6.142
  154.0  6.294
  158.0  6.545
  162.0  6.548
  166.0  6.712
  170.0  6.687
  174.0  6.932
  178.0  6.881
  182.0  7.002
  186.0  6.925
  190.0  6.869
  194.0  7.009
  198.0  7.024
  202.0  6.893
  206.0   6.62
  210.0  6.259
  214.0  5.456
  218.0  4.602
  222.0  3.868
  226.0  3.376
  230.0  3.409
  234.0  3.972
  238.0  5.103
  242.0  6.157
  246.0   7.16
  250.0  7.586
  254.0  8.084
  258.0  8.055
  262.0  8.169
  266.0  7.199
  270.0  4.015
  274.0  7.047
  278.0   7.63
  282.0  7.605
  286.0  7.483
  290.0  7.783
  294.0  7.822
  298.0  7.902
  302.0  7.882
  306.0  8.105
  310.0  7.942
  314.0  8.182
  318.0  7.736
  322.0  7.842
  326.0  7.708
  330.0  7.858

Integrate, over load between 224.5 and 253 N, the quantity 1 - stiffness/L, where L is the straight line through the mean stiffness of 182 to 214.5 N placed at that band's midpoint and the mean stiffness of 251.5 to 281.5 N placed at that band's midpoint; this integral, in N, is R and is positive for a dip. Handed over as 6.6 N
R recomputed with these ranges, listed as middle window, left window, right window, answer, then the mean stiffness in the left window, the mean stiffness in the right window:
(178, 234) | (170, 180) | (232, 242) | 1.60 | 6.86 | 4.86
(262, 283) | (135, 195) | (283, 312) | 2.21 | 6.54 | 7.84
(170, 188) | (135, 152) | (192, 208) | -0.99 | 5.98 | 6.89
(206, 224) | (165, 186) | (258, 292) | 4.53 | 6.86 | 7.17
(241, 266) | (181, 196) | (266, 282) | -3.55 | 6.95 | 6.52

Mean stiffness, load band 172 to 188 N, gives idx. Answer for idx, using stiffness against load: 6.94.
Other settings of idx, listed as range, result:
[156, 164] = 6.55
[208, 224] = 5.05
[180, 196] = 6.95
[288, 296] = 7.8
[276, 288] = 7.57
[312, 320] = 7.96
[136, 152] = 5.99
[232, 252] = 6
